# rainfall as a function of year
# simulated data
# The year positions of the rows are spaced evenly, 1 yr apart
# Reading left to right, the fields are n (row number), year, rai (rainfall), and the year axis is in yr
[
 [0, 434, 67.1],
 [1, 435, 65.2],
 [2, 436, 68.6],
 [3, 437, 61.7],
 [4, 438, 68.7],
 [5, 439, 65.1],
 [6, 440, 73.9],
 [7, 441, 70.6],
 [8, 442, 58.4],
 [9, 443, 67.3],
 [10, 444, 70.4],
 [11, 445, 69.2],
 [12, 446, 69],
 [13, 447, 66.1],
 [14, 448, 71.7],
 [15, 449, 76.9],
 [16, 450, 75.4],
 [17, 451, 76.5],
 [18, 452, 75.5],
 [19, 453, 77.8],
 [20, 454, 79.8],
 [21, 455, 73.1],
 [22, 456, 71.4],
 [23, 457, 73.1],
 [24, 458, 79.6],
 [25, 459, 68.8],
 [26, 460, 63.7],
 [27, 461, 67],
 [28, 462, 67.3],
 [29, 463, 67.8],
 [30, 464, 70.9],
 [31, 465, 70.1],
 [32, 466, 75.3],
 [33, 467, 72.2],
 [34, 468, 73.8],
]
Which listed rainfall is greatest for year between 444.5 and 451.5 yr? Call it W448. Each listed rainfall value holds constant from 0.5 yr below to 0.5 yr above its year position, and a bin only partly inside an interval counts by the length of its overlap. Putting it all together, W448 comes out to 76.9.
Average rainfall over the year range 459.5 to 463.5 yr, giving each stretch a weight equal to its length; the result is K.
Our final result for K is 66.4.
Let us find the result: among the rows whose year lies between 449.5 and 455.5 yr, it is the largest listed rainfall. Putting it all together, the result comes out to 79.8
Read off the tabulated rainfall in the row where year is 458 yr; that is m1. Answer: 79.6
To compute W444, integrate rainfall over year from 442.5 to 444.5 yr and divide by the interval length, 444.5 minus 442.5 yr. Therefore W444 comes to 68.8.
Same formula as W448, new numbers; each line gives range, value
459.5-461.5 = 67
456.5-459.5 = 79.6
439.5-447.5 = 73.9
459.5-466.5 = 75.3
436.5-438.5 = 68.7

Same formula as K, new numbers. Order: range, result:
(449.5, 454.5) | 77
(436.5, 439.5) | 65.2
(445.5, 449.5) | 70.9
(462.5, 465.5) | 69.6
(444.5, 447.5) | 68.1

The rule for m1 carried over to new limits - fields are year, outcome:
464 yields 70.9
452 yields 75.5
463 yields 67.8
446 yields 69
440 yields 73.9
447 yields 66.1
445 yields 69.2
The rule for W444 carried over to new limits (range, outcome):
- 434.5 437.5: 65.2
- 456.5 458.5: 76.3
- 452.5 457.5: 75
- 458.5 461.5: 66.5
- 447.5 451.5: 75.1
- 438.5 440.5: 69.5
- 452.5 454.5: 78.8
